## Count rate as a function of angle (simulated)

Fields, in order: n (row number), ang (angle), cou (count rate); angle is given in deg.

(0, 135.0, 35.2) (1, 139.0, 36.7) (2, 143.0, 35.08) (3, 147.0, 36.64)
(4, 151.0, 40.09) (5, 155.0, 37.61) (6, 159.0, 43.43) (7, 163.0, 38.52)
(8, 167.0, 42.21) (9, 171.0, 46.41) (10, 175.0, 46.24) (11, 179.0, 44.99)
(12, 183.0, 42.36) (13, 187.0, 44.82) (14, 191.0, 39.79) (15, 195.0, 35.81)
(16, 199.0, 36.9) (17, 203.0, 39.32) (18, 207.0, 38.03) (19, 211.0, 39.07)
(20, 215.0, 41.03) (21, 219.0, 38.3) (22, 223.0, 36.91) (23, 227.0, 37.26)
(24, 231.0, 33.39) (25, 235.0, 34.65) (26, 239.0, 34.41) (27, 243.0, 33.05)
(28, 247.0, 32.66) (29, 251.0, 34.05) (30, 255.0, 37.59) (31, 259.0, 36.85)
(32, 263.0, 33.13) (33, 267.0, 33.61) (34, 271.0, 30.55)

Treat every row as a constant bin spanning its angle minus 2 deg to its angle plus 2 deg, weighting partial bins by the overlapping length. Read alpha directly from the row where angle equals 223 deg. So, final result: 36.91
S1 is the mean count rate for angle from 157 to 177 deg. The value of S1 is 43.4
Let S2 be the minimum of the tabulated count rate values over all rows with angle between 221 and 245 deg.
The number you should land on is 33.05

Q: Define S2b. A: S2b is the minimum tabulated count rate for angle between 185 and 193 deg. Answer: 39.79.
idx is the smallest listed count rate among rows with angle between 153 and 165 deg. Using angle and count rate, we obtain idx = 37.61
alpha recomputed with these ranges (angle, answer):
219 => 38.3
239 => 34.41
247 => 32.66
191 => 39.79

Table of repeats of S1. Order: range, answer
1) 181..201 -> 39.9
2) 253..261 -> 37.2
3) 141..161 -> 38.6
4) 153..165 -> 39.9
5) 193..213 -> 37.8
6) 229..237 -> 34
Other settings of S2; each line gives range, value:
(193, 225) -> 35.81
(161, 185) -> 38.52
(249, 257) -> 34.05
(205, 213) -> 38.03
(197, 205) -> 36.9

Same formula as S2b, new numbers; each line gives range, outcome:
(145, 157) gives 36.64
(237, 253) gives 32.66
